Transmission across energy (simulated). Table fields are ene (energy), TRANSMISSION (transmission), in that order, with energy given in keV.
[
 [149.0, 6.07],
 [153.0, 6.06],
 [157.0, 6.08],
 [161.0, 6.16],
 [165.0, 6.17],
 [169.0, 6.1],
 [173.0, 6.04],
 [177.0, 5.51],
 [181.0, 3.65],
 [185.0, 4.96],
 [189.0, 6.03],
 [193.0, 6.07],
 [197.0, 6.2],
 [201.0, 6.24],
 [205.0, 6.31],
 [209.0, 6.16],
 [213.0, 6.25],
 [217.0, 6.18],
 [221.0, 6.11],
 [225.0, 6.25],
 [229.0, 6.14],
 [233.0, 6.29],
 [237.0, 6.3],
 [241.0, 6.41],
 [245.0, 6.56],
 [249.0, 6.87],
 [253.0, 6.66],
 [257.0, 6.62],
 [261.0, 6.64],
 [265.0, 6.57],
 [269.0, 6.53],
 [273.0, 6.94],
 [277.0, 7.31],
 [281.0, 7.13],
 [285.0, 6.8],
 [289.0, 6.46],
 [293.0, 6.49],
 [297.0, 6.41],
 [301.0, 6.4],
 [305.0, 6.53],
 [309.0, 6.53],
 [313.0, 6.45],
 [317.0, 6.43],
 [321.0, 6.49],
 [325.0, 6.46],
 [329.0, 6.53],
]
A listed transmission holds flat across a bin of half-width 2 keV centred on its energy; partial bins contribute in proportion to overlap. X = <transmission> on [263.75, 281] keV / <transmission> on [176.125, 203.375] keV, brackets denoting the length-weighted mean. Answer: 1.2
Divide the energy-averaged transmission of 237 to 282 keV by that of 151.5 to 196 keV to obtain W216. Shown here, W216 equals 1.2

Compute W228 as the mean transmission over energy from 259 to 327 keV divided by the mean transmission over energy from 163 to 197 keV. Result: 1.2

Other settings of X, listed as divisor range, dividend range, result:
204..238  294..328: 1.04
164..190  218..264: 1.18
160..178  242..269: 1.10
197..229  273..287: 1.14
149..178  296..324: 1.07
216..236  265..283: 1.12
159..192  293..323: 1.16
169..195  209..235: 1.14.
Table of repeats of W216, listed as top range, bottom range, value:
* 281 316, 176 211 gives 1.15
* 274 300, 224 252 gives 1.05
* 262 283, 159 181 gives 1.19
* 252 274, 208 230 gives 1.07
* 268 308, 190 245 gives 1.08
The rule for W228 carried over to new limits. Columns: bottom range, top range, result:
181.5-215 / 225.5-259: 1.09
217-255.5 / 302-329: 1.01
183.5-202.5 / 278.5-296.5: 1.13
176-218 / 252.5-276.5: 1.16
